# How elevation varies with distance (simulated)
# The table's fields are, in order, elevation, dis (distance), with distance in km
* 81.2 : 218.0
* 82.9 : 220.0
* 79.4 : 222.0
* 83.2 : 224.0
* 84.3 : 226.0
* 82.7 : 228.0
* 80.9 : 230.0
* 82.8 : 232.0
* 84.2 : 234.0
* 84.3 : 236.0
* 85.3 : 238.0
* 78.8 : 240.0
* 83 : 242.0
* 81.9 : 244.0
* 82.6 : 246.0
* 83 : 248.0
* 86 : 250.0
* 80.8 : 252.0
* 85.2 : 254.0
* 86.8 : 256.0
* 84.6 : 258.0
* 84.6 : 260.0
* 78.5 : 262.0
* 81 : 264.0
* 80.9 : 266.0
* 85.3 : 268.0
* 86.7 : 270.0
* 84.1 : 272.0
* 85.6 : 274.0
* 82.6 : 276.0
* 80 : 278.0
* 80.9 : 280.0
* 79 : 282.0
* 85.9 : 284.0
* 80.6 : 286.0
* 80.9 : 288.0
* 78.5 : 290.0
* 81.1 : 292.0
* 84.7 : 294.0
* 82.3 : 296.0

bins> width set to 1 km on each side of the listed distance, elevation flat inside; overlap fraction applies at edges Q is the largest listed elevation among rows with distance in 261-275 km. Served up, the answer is 86.7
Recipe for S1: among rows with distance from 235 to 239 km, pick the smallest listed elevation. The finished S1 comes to 84.3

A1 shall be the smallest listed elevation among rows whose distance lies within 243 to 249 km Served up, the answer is 81.9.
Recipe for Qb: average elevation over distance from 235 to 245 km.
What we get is 82.7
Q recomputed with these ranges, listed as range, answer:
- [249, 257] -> 86.8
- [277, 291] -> 85.9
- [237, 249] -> 85.3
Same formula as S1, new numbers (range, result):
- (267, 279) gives 80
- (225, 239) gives 80.9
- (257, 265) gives 78.5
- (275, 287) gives 79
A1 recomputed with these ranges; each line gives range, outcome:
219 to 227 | 79.4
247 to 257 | 80.8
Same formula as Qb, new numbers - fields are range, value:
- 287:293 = 80.2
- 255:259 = 85.7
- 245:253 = 83.1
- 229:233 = 81.8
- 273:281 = 82.3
